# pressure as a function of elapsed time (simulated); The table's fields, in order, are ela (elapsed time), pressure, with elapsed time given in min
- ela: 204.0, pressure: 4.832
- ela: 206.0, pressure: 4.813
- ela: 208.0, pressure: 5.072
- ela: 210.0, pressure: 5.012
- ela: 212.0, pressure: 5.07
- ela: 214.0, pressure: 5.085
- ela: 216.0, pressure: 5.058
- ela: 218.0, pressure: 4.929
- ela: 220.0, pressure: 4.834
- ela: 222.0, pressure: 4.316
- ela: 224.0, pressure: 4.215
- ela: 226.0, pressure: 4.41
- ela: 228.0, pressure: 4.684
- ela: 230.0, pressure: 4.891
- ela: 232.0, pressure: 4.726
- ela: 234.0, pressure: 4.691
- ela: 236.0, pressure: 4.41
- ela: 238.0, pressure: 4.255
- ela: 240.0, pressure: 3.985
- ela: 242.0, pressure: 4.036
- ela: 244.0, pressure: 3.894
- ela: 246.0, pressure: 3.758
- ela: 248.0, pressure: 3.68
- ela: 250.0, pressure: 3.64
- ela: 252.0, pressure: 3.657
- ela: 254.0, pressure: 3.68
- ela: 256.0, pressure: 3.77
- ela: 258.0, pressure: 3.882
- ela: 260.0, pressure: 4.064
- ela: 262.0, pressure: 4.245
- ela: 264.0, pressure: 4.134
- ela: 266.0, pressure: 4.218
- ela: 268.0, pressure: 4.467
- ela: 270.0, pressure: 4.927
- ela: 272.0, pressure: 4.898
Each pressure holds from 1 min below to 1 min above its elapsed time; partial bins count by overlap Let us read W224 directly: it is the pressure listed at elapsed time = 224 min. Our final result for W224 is 4.215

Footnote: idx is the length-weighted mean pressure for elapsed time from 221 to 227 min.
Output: 4.31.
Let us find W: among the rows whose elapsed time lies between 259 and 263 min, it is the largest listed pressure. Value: 4.245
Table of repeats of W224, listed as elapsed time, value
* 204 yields 4.832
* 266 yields 4.218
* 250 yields 3.64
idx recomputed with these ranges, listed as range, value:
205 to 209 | 4.94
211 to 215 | 5.08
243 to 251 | 3.74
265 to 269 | 4.34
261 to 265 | 4.19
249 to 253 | 3.65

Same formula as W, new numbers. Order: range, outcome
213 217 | 5.085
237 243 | 4.255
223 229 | 4.684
